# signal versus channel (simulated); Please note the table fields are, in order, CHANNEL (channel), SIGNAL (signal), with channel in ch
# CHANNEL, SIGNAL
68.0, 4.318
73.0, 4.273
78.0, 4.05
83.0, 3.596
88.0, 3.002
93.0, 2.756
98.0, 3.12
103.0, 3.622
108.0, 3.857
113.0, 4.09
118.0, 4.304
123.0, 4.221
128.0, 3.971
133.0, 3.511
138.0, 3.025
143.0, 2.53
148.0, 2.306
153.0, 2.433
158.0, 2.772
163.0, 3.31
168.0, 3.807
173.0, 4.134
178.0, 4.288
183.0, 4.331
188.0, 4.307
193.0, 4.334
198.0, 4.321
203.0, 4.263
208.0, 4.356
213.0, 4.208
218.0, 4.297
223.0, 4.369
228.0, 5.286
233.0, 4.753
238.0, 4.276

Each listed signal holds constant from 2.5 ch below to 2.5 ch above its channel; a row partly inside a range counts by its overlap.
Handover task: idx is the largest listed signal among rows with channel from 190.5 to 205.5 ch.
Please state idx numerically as 4.334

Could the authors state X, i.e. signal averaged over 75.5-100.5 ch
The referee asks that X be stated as 3.3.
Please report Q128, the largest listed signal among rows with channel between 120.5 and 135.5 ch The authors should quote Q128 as 4.221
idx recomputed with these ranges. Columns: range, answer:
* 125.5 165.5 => 3.971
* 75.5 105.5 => 4.05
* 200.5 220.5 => 4.356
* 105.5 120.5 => 4.304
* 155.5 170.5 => 3.807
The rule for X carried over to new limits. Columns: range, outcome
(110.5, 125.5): 4.21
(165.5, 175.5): 3.97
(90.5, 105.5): 3.17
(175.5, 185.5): 4.31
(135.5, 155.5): 2.57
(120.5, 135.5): 3.9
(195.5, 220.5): 4.29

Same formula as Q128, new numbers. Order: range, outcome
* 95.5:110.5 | 3.857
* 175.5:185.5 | 4.331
